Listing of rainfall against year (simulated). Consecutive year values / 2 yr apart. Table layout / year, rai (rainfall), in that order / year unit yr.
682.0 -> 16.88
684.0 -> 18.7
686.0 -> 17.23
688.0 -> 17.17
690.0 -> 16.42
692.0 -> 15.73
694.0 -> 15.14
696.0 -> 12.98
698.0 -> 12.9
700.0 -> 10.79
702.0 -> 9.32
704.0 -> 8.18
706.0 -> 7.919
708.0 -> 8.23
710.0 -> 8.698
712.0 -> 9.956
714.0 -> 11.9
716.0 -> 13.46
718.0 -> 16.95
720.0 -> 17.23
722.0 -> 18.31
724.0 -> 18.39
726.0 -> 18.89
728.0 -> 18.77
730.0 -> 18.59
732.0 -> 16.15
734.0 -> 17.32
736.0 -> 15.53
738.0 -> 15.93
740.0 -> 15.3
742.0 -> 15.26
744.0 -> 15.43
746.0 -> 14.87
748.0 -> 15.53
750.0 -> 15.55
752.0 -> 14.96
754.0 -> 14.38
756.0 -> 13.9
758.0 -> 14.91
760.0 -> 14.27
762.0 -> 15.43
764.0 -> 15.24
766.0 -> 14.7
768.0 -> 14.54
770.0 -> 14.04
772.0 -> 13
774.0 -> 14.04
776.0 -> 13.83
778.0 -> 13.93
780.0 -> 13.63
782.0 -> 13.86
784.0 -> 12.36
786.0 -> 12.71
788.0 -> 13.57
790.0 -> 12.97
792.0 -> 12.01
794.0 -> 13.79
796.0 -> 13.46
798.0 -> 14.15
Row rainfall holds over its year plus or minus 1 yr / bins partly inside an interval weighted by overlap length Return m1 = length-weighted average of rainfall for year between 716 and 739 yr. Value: 17.3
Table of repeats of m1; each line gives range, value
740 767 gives 15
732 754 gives 15.5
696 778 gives 14.3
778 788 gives 13.3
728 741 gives 16.6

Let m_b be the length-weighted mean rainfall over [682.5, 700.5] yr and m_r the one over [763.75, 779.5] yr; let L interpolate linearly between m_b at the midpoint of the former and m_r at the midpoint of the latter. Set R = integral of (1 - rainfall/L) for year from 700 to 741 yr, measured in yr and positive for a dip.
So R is 2.0 yr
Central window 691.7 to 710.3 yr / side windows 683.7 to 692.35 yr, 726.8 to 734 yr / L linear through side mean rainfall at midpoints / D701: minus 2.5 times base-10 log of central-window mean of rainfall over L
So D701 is 0.50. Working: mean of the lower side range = 17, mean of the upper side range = 17.8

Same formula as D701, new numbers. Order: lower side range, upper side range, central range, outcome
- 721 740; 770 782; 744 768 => 0.03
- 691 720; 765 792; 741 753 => -0.19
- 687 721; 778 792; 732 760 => -0.19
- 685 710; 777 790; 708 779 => -0.16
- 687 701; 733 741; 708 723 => 0.14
